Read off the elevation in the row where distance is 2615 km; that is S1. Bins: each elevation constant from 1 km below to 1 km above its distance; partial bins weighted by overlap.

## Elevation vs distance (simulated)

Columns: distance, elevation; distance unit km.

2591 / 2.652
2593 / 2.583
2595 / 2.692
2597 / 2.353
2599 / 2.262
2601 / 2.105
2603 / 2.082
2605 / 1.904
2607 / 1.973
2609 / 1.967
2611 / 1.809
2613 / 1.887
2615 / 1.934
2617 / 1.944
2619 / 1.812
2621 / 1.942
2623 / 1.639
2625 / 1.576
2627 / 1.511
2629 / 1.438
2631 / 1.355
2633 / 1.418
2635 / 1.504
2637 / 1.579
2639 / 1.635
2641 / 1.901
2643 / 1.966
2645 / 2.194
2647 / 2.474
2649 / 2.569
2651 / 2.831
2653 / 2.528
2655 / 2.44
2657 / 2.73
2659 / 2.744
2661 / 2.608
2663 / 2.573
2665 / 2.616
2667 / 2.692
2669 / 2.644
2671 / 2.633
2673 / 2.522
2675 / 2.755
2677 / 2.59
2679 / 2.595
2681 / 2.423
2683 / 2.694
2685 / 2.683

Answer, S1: 1.934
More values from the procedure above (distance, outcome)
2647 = 2.474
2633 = 1.418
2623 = 1.639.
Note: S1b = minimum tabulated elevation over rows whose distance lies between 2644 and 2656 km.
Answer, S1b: 2.194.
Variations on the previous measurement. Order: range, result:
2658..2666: 2.573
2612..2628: 1.511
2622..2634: 1.355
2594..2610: 1.904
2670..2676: 2.522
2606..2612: 1.809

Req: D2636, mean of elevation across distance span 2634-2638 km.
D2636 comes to 1.54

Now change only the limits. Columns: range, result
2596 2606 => 2.14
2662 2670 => 2.63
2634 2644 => 1.72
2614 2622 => 1.91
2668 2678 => 2.63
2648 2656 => 2.59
